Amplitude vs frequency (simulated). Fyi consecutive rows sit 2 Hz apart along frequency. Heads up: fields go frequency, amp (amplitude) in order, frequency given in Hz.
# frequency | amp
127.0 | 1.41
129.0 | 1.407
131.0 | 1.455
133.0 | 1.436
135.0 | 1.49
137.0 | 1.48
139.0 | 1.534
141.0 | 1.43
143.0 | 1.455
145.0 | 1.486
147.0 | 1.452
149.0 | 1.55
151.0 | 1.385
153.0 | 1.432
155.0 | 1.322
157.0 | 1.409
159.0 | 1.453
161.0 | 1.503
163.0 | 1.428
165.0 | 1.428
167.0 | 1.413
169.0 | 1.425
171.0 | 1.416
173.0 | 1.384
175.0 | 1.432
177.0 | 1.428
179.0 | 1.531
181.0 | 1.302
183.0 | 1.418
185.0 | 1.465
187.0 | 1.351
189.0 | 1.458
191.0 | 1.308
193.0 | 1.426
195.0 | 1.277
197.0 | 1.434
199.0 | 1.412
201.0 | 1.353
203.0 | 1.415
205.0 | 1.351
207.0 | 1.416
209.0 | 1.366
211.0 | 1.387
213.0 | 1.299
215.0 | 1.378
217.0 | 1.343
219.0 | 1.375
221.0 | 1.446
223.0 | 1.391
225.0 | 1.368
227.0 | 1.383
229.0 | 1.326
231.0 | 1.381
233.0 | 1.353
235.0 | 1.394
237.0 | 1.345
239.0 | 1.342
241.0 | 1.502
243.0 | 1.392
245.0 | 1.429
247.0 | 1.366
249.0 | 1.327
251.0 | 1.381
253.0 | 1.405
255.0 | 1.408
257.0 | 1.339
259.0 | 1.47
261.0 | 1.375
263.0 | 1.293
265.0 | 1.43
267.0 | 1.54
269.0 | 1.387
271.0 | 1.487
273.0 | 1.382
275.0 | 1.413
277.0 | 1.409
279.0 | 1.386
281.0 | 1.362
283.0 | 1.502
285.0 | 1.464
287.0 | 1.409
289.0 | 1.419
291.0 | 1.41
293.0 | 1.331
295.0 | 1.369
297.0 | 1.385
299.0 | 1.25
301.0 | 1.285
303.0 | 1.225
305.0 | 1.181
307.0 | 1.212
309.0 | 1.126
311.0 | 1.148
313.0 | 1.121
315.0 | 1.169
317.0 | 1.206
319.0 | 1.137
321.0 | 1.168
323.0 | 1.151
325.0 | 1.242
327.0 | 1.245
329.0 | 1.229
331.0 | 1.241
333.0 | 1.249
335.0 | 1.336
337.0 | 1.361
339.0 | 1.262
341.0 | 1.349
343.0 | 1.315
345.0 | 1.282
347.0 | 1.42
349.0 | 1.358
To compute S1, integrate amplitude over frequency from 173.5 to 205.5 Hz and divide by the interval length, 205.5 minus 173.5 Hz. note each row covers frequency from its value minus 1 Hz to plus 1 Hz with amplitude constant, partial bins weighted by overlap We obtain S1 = 1.4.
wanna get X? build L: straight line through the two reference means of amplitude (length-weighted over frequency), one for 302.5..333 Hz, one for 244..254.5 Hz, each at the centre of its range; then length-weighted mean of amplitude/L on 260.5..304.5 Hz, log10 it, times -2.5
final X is -0.08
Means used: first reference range 1.38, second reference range 1.19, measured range 1.38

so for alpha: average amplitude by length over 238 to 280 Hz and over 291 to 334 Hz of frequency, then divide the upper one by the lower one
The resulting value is 0.87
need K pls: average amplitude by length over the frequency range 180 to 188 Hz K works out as 1.38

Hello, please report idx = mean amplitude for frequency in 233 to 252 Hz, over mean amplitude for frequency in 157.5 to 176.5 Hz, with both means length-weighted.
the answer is 1.0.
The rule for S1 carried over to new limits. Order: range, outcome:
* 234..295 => 1.4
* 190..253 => 1.38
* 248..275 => 1.4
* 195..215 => 1.38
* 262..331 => 1.31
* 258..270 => 1.42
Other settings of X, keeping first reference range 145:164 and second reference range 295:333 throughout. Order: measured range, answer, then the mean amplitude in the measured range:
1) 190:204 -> 0.003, 1.38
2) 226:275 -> -0.074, 1.39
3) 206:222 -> -0.017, 1.38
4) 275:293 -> -0.130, 1.41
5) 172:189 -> -0.011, 1.42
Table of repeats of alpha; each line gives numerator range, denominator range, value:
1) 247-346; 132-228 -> 0.93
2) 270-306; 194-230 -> 1.00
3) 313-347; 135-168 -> 0.86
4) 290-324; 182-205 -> 0.88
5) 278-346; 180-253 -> 0.93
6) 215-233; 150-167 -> 0.97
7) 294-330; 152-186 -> 0.85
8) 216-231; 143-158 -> 0.96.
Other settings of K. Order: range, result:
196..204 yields 1.4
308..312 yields 1.14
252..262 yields 1.4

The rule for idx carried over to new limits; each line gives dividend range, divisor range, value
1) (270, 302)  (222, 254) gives 1.01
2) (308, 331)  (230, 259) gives 0.85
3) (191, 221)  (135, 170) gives 0.95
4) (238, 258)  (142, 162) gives 0.96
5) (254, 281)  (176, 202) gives 1.01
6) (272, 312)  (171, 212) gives 0.96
